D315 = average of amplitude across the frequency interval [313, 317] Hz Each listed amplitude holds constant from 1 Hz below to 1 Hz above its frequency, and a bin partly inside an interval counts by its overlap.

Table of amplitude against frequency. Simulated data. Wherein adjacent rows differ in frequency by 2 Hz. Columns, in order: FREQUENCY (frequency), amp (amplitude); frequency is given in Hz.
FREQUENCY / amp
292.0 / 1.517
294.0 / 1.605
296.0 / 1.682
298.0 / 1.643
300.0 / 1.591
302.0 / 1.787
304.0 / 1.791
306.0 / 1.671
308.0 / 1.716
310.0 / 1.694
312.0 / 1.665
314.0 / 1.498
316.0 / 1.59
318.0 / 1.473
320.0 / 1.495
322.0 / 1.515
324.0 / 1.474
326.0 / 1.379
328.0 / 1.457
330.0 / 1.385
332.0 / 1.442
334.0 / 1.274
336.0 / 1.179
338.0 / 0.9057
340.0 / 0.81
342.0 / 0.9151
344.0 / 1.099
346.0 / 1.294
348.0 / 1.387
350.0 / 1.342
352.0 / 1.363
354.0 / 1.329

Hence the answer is 1.54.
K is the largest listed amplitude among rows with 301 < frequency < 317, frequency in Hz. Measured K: 1.791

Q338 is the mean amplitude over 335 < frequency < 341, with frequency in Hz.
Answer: 0.965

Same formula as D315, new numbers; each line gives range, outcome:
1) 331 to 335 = 1.36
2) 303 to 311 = 1.72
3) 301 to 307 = 1.75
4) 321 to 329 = 1.46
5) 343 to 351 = 1.28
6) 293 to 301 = 1.63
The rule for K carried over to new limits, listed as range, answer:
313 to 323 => 1.59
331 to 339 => 1.442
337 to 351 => 1.387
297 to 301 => 1.643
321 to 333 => 1.515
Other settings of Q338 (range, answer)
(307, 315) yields 1.64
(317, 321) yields 1.48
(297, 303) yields 1.67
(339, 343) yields 0.863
